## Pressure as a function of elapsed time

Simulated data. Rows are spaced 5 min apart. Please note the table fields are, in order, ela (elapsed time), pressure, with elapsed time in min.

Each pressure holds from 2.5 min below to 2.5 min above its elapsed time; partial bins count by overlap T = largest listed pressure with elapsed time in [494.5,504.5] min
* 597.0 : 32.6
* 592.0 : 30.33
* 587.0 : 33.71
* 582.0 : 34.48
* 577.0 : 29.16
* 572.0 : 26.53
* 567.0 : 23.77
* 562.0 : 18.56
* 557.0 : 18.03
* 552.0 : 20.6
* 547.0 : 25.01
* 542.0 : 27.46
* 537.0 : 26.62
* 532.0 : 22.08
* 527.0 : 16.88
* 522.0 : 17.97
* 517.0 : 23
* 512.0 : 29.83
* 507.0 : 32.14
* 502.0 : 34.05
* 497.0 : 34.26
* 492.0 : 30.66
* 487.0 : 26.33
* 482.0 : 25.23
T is 34.26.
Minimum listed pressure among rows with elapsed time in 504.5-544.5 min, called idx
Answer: 16.88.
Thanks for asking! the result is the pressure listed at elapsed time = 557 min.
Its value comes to 18.03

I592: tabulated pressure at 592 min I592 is 30.33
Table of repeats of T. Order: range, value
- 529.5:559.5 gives 27.46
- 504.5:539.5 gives 32.14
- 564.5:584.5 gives 34.48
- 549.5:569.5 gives 23.77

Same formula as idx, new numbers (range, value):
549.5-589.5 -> 18.03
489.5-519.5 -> 23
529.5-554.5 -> 20.6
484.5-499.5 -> 26.33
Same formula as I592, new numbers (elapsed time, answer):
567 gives 23.77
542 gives 27.46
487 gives 26.33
